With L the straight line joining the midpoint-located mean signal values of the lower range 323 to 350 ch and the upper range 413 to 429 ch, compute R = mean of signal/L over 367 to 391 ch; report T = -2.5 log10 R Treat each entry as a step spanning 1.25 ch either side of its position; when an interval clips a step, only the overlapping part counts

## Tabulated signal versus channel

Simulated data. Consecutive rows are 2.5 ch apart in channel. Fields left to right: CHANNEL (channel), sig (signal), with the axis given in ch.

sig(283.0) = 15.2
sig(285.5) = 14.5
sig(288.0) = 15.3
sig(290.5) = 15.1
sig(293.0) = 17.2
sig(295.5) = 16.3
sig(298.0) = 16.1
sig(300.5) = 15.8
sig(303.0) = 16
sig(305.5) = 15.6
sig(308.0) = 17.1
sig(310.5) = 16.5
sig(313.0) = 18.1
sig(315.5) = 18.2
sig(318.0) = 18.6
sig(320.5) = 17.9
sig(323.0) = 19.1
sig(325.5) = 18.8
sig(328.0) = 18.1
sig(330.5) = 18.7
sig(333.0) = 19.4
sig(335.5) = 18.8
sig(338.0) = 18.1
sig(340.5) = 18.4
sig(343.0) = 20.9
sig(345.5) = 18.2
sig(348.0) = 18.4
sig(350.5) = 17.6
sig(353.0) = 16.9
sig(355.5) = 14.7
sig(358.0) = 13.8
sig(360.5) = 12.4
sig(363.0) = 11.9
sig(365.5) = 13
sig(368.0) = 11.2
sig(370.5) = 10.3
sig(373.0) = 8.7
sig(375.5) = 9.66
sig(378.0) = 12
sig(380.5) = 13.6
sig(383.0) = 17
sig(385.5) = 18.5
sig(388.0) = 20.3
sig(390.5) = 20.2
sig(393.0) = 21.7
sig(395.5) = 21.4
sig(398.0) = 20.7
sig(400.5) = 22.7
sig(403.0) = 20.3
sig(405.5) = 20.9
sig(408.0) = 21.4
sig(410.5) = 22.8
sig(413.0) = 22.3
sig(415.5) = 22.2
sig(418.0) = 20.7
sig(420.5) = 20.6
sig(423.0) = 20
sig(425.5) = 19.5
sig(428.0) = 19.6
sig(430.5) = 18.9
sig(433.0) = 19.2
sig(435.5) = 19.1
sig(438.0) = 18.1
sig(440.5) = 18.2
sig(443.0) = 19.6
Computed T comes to 0.37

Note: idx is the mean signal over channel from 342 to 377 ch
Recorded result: 14.1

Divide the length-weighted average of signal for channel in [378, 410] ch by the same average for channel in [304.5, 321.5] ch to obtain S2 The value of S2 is 1.1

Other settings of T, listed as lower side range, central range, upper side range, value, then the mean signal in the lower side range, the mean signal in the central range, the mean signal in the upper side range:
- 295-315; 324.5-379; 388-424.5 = 0.20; 16.5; 15.5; 21.2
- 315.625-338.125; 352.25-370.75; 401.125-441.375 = 0.42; 18.6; 13.1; 20.3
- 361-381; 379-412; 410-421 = -0.18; 11.2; 20.1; 21.7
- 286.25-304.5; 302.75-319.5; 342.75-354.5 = -0.04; 15.9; 17.2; 18.1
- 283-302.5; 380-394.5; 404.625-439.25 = 0.02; 15.7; 18.9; 20.4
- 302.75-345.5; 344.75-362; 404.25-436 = 0.19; 18.2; 15.9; 20.6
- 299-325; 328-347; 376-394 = -0.09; 17.3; 18.9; 17.2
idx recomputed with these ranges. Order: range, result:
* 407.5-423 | 21.5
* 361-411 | 16.8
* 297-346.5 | 17.9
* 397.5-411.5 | 21.5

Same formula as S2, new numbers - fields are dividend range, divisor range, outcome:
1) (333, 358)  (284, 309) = 1.12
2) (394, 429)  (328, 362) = 1.21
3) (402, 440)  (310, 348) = 1.10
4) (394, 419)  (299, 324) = 1.25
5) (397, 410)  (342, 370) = 1.40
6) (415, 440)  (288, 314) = 1.21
